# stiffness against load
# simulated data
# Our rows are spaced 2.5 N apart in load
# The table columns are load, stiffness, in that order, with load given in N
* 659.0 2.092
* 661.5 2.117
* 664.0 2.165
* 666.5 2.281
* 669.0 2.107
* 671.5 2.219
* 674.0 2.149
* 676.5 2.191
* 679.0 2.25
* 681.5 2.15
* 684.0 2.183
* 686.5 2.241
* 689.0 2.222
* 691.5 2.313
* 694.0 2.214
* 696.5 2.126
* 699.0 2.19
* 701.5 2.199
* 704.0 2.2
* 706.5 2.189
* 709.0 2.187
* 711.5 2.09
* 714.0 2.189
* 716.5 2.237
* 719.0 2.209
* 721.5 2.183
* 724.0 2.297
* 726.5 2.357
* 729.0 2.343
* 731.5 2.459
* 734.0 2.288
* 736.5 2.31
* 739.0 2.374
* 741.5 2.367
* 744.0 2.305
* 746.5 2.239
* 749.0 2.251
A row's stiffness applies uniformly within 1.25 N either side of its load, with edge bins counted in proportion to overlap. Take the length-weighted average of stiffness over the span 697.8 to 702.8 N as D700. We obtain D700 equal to 2.19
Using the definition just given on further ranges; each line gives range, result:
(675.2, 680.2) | 2.22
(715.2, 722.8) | 2.21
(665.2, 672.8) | 2.2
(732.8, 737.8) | 2.3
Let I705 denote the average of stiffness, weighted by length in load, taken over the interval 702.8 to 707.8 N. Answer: 2.19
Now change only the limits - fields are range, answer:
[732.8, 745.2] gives 2.33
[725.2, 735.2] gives 2.36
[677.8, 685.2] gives 2.19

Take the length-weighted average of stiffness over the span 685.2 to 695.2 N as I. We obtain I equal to 2.25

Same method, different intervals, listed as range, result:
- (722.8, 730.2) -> 2.33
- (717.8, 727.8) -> 2.26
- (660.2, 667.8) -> 2.19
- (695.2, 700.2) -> 2.16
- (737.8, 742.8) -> 2.37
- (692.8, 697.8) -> 2.17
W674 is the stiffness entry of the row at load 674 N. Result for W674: 2.149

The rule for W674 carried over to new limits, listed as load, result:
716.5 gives 2.237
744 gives 2.305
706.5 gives 2.189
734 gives 2.288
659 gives 2.092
